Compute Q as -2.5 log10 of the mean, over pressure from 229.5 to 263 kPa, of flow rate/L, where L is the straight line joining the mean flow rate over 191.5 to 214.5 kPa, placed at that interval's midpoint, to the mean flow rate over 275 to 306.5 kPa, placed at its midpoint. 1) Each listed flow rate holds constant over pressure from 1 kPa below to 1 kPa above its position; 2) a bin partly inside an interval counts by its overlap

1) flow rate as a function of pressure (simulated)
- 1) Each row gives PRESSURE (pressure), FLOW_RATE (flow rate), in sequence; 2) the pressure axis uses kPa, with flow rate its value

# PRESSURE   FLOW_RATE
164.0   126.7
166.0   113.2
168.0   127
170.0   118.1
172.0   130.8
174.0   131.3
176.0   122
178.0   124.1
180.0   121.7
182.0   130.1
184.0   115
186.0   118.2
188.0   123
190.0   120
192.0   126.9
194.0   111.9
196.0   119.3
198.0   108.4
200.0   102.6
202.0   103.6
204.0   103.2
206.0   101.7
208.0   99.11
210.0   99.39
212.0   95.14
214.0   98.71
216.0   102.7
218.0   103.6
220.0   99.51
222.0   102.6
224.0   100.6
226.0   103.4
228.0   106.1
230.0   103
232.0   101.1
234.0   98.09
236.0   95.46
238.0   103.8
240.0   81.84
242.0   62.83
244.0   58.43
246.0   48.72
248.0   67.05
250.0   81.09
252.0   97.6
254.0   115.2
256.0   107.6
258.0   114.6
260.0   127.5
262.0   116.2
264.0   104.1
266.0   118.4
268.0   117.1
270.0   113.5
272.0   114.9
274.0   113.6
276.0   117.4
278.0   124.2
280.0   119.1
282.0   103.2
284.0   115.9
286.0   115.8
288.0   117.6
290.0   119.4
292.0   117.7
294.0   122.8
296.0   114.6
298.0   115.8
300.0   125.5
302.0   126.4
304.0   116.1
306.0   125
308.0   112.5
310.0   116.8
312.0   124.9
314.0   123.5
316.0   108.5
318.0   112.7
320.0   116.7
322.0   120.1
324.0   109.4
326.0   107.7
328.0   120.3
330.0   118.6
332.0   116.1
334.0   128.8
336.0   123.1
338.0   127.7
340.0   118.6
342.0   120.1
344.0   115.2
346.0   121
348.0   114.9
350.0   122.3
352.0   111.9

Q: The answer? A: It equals 0.20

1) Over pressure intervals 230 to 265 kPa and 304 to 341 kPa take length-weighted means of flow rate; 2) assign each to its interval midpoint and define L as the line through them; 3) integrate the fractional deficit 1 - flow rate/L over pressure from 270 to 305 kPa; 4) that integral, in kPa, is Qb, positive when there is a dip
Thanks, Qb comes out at -3.6 kPa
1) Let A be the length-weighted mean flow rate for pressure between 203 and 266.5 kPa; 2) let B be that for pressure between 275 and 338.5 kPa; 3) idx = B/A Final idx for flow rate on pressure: 1.2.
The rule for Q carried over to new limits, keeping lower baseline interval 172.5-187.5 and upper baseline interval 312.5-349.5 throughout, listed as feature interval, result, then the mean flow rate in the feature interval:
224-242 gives 0.24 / 97.2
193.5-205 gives 0.14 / 108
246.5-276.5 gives 0.13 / 107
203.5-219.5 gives 0.22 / 100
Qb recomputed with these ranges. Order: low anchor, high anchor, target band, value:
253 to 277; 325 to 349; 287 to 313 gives -0.6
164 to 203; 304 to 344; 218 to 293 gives 9.8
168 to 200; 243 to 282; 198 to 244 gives 6.2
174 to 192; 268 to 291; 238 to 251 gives 5.4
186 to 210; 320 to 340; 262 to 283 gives 0.1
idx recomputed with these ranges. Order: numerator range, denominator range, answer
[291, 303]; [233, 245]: 1.44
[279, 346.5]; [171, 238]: 1.08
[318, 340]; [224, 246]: 1.32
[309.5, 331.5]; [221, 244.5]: 1.24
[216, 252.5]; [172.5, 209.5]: 0.78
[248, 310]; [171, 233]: 1.03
